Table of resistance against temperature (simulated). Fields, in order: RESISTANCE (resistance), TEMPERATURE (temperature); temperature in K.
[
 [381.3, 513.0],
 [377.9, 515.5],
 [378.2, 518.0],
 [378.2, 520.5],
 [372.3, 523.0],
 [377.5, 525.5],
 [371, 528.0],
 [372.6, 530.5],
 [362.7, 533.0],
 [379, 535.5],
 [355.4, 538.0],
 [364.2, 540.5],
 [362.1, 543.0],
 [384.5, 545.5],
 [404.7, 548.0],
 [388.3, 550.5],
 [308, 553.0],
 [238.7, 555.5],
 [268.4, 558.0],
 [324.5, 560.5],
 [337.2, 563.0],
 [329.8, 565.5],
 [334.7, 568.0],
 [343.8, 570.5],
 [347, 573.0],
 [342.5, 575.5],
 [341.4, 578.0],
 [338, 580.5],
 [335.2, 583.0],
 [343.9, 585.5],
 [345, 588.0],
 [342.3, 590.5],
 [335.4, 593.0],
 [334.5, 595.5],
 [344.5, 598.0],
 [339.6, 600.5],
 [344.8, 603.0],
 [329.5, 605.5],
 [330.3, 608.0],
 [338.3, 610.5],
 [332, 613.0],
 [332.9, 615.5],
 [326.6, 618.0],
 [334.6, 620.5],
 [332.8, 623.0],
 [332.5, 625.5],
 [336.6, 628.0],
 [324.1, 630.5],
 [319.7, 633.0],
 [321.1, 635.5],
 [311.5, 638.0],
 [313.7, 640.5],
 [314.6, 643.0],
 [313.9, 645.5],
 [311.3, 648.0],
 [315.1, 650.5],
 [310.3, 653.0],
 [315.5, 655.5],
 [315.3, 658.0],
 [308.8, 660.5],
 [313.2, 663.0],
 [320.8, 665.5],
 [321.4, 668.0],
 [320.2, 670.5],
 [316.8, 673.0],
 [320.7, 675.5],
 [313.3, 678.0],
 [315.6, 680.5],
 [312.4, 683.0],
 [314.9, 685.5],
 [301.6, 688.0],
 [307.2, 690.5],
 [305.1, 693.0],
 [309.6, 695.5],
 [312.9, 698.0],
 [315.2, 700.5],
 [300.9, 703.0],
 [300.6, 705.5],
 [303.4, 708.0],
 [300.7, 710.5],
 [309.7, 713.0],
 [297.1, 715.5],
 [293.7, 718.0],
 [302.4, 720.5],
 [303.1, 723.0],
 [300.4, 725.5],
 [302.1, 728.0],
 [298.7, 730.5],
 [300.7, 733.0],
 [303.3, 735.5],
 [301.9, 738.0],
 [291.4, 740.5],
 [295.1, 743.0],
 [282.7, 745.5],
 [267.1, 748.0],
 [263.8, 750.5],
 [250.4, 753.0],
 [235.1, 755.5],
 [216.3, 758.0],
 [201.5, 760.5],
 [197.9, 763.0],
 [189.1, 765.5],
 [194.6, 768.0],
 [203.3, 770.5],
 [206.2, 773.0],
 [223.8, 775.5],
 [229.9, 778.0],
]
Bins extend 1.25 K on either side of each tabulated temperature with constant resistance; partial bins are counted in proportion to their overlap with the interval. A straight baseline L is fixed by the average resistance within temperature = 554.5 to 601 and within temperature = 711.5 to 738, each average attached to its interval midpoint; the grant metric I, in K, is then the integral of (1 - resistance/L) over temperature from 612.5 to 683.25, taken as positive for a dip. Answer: -0.8 K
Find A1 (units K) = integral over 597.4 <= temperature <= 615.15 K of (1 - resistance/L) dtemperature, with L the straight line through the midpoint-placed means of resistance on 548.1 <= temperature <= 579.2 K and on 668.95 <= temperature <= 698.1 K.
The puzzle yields -0.76 K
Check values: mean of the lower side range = 328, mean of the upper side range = 313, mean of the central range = 337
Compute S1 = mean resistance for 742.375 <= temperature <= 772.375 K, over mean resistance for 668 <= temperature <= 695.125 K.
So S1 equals 0.74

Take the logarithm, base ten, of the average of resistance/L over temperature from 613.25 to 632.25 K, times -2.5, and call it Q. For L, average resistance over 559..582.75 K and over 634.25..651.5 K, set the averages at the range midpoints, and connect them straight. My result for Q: -0.035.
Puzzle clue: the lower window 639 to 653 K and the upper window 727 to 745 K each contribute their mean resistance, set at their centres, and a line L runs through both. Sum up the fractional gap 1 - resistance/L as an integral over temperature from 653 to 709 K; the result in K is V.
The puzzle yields -0.83 K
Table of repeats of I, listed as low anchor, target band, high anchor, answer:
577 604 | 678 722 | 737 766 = -4.3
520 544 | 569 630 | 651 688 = 0.9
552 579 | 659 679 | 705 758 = -1.1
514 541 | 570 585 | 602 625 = 0.4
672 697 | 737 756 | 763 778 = -3.2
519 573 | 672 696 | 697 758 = -0.5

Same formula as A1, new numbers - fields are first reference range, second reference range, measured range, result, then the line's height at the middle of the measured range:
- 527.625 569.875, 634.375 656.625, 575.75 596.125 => -0.38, 334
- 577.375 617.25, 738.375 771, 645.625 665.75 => -0.80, 302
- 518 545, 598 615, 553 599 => 2.78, 350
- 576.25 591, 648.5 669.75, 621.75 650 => 0.19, 323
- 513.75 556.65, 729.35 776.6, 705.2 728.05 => -2.87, 268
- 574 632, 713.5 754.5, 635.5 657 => 0.51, 321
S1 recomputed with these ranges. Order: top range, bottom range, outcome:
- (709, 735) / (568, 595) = 0.88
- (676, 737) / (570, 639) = 0.91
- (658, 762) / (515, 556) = 0.81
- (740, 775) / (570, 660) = 0.71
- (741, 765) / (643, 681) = 0.78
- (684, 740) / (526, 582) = 0.88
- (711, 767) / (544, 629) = 0.81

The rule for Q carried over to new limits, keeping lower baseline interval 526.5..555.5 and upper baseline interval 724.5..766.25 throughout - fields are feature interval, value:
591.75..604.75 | -0.01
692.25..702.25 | -0.08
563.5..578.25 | 0.03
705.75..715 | -0.08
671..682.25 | -0.07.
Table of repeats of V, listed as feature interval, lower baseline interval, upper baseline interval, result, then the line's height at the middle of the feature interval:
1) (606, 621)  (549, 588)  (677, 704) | -0.47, 322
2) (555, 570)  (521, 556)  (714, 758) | 1.81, 354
